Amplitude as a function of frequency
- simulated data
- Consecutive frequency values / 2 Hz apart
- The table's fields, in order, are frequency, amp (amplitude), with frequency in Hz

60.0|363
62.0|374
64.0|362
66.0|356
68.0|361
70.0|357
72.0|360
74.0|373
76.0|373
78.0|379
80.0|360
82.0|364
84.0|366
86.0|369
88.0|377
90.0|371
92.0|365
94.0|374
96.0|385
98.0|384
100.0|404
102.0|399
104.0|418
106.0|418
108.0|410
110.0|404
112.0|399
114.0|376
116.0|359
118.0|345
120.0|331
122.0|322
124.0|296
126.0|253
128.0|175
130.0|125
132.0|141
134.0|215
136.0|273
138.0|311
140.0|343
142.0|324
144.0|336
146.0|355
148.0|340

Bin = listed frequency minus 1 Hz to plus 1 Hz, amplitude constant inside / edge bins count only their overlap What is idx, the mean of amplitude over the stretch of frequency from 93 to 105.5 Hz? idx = 395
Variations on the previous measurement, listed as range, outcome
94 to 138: 326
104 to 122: 379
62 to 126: 370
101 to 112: 409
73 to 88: 370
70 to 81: 368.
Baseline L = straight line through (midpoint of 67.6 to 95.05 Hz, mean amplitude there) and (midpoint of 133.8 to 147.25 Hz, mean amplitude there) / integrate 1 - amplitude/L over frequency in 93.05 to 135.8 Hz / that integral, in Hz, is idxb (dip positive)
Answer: 1.4 Hz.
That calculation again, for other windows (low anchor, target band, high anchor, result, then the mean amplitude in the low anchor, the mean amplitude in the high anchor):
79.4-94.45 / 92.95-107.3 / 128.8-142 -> -2.8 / 368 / 241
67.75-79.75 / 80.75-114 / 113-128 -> -4.6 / 367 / 316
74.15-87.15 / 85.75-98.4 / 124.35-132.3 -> -2.0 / 369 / 186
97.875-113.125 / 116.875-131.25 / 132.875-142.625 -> 3.4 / 405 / 290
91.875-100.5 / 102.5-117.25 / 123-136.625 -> -4.0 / 383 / 209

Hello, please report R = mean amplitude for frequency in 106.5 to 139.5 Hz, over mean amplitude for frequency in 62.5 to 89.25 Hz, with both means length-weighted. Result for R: 0.82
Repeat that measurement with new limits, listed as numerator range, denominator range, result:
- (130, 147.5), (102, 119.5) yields 0.72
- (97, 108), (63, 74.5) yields 1.12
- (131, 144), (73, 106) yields 0.72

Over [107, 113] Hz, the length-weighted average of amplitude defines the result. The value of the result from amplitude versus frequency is 404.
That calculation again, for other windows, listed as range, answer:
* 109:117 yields 384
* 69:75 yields 363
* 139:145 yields 334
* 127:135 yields 164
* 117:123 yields 333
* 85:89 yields 373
